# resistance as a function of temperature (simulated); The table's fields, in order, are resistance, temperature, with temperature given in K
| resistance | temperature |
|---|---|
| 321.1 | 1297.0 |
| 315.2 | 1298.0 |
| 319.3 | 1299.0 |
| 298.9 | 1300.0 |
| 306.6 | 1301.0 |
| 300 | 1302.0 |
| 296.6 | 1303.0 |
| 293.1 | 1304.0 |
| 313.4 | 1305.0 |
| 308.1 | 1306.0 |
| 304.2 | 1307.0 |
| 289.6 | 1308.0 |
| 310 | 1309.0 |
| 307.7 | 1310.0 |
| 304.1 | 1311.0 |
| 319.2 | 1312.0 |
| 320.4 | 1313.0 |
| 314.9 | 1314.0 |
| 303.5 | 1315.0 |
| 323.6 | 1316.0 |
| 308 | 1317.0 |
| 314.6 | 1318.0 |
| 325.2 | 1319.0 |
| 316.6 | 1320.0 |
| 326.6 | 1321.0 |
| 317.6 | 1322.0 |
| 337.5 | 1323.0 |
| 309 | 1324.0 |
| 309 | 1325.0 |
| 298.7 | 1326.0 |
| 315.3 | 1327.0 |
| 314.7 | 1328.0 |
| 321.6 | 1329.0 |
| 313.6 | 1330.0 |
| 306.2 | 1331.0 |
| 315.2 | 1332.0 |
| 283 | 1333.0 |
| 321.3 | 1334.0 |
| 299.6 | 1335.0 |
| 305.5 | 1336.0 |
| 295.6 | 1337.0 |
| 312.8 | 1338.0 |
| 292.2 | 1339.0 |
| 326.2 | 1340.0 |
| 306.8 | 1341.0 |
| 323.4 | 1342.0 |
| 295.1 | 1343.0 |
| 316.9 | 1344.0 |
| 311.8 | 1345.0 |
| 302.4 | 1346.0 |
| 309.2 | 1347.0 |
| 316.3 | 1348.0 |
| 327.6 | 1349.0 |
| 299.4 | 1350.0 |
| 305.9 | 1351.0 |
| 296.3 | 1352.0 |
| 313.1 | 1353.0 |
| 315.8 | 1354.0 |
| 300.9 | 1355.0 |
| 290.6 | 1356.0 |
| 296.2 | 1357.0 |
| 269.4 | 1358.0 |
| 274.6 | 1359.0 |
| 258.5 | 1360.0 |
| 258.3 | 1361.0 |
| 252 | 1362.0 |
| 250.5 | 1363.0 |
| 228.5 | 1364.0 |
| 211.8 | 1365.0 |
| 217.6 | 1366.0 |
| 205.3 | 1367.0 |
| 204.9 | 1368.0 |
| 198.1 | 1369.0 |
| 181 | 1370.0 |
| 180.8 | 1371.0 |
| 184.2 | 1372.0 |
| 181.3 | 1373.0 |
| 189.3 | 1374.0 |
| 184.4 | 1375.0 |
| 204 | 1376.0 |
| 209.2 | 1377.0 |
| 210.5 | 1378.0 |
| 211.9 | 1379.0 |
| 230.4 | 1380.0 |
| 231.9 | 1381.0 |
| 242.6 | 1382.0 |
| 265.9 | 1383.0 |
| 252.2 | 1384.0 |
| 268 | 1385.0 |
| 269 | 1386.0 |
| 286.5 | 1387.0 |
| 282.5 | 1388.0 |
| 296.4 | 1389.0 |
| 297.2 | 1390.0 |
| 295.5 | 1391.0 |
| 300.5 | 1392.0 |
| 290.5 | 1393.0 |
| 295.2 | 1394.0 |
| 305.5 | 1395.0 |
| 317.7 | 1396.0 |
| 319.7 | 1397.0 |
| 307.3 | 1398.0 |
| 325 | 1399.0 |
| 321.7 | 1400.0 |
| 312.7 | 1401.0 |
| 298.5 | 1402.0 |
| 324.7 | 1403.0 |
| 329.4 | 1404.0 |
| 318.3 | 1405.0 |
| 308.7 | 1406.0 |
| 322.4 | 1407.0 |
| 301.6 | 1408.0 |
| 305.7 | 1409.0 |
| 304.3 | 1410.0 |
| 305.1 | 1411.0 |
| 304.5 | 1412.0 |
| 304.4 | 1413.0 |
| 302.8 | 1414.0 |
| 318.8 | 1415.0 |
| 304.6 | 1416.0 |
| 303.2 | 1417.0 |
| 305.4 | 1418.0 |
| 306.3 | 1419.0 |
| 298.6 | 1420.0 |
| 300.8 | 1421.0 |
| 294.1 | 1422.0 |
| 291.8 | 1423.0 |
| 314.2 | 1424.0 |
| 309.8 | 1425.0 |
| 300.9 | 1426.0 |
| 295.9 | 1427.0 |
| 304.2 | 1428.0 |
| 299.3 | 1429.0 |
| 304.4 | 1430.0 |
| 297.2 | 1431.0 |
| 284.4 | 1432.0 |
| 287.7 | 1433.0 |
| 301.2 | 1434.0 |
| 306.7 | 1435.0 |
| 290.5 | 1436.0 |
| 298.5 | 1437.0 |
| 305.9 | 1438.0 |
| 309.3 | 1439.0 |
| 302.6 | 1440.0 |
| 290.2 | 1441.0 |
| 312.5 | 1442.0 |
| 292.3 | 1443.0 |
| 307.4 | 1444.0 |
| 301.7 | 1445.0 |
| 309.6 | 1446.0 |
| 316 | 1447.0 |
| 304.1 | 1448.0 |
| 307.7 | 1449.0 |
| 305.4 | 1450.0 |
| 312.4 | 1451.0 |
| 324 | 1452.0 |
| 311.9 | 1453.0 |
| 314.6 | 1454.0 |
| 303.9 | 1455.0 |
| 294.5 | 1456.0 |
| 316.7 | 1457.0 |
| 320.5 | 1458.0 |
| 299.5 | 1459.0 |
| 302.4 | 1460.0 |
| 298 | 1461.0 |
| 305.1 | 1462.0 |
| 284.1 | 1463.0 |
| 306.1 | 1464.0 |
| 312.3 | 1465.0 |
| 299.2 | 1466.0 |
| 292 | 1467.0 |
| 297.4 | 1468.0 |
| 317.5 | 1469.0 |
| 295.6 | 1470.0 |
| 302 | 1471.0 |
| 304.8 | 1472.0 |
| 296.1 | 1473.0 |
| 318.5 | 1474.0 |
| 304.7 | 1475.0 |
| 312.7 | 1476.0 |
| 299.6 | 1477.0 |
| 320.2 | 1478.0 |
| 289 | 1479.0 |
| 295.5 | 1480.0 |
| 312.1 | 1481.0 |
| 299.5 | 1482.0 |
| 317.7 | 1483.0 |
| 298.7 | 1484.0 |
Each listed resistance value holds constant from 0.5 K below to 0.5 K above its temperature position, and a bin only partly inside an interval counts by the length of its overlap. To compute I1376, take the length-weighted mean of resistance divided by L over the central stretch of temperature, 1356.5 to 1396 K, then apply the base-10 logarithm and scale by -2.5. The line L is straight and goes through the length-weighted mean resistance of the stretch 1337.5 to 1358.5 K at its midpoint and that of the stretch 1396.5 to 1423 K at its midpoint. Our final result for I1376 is 0.252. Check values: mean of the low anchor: 306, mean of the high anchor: 309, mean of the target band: 244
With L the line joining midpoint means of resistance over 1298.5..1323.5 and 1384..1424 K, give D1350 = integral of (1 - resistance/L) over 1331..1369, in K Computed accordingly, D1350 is 2.7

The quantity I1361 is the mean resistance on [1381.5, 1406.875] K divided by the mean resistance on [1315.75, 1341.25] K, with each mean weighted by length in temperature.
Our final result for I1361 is 0.95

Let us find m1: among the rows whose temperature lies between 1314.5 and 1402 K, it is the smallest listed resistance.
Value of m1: 180.8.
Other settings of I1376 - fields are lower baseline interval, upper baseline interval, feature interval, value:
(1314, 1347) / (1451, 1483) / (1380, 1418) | 0.04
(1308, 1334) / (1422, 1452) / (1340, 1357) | 0.01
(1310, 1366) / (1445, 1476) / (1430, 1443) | 0.02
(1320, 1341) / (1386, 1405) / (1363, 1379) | 0.46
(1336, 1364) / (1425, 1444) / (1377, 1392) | 0.15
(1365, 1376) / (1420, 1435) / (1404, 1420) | -0.14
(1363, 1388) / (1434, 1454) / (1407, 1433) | -0.10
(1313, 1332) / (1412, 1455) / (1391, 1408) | -0.02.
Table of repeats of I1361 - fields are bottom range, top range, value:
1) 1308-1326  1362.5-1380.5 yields 0.65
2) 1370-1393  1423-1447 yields 1.26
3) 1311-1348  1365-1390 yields 0.72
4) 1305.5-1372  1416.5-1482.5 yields 1.04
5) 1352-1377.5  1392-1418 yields 1.31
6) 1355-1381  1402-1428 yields 1.36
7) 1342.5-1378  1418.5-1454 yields 1.19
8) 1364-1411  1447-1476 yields 1.16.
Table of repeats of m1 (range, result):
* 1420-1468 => 284.1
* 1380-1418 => 230.4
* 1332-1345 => 283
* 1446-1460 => 294.5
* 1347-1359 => 269.4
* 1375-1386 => 184.4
